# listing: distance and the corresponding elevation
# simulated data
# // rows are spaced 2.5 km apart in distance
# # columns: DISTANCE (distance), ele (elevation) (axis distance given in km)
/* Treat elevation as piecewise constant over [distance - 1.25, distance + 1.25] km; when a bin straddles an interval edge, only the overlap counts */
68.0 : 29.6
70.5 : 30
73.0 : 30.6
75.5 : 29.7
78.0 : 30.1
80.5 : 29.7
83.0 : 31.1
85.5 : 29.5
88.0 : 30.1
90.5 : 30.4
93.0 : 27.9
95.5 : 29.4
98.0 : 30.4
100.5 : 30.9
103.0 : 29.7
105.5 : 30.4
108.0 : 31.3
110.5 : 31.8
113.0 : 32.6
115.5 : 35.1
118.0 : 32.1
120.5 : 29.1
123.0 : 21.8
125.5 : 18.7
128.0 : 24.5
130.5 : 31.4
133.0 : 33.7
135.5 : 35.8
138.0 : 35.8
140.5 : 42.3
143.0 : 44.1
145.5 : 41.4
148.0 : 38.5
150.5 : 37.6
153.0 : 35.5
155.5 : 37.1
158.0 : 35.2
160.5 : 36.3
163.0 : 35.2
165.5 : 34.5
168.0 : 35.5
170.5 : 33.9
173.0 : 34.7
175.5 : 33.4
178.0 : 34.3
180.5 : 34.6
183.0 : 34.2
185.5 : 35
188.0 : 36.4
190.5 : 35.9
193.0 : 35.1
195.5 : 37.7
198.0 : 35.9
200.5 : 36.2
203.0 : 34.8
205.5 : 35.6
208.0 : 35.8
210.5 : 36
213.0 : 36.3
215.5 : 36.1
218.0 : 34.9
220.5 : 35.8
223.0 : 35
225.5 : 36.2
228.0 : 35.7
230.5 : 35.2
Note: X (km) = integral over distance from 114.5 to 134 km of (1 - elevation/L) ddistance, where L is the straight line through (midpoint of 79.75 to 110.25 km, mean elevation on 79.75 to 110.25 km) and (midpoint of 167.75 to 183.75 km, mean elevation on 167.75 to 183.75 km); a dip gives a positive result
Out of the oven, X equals 2.1 km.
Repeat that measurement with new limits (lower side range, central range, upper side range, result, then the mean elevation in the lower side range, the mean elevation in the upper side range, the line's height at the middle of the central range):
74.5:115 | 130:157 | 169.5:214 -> -3.97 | 30.4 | 35.3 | 32.9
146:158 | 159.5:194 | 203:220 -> 1.58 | 37.2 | 35.7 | 36.6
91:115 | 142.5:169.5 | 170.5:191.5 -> -3.02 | 30.6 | 34.7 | 33.4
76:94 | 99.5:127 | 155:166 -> 2.24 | 29.8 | 35.6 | 32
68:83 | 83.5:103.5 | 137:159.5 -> 1.45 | 30.1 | 38.6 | 32.2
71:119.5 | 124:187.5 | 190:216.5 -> -2.40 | 30.7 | 35.9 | 33.6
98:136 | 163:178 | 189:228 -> -0.51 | 29.8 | 35.8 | 33.3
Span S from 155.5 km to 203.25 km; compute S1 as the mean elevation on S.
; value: 35.3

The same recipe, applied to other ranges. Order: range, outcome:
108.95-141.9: 31.2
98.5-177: 33.5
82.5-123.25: 30.4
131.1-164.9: 37.4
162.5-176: 34.6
